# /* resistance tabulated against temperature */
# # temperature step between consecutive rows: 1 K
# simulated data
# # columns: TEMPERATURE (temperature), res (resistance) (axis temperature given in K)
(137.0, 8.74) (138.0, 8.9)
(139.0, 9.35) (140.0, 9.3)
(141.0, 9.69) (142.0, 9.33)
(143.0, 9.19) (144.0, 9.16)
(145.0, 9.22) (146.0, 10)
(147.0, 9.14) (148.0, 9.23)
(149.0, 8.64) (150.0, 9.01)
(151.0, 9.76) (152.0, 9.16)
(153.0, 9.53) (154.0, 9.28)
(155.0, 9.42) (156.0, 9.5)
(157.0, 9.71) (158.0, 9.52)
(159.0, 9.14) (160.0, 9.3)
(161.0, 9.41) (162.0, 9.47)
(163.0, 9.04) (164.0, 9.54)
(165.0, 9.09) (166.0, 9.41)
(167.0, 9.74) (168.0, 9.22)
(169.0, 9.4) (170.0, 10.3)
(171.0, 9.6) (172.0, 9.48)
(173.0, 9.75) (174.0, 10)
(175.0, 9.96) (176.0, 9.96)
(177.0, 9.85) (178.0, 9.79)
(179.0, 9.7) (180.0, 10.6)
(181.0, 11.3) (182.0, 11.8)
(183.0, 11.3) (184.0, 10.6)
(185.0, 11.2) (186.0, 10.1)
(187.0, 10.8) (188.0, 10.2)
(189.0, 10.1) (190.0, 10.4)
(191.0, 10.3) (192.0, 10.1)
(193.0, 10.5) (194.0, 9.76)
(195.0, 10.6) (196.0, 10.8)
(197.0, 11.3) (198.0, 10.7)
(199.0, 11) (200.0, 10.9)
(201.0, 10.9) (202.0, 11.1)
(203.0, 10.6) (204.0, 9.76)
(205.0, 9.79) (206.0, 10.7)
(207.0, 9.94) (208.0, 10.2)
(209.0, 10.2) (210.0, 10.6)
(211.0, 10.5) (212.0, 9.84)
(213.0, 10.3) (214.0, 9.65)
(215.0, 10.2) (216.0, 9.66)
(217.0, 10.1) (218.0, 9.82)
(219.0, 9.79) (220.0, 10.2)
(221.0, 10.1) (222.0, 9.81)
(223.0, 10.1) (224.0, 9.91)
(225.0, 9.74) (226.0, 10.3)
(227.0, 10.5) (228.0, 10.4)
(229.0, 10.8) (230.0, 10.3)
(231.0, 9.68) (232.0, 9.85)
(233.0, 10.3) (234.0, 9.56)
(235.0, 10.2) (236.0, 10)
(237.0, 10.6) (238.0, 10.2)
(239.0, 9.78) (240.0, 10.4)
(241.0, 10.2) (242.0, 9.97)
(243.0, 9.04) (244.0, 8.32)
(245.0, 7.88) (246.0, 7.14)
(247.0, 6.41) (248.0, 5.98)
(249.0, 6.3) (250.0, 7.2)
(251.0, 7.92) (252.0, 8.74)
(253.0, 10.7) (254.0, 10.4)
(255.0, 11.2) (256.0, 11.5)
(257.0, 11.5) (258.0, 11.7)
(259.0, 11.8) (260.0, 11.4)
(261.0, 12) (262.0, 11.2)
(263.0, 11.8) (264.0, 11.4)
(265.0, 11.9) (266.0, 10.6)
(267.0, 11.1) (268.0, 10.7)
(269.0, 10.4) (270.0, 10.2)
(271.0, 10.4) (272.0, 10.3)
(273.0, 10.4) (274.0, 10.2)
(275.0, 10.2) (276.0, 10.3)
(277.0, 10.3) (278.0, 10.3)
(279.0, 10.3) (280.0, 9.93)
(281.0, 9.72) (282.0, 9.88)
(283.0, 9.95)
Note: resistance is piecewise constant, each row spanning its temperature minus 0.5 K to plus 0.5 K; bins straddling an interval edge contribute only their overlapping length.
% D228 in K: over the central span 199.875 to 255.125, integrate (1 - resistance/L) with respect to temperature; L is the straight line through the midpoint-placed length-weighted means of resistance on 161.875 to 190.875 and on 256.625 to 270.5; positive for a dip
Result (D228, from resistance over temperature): 5.4 K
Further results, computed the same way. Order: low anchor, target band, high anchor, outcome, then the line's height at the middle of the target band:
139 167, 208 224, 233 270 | -0.6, 9.72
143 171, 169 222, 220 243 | -3.0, 9.75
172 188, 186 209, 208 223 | -0.5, 10.2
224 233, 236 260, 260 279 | 2.4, 10.5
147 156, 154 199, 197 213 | -1.0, 9.83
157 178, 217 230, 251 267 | 0.5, 10.5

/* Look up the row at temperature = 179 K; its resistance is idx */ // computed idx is 9.7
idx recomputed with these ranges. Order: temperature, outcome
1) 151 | 9.76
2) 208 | 10.2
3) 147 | 9.14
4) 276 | 10.3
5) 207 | 9.94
